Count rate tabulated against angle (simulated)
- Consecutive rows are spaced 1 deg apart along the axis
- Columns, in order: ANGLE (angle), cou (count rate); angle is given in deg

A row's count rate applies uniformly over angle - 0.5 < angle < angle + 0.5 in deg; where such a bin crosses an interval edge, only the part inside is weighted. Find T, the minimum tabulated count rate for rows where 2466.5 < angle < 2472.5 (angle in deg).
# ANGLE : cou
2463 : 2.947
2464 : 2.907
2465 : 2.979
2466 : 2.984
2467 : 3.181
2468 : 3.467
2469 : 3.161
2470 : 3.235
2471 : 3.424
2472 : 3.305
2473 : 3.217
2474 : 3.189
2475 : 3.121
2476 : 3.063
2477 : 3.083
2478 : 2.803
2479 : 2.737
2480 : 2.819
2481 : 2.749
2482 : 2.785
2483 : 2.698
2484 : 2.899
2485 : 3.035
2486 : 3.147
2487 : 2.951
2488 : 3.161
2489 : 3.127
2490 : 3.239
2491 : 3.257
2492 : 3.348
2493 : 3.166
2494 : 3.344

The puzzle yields 3.161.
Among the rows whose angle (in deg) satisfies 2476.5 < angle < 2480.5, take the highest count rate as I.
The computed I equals 3.083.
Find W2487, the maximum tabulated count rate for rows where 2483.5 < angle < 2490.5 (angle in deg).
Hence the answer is 3.239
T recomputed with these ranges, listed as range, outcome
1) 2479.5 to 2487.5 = 2.698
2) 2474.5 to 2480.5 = 2.737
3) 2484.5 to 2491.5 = 2.951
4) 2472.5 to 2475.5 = 3.121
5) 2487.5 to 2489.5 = 3.127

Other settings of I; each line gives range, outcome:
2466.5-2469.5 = 3.467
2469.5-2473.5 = 3.424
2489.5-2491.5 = 3.257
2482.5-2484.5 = 2.899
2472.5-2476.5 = 3.217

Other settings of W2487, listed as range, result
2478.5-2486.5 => 3.147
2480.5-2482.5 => 2.785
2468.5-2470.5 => 3.235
